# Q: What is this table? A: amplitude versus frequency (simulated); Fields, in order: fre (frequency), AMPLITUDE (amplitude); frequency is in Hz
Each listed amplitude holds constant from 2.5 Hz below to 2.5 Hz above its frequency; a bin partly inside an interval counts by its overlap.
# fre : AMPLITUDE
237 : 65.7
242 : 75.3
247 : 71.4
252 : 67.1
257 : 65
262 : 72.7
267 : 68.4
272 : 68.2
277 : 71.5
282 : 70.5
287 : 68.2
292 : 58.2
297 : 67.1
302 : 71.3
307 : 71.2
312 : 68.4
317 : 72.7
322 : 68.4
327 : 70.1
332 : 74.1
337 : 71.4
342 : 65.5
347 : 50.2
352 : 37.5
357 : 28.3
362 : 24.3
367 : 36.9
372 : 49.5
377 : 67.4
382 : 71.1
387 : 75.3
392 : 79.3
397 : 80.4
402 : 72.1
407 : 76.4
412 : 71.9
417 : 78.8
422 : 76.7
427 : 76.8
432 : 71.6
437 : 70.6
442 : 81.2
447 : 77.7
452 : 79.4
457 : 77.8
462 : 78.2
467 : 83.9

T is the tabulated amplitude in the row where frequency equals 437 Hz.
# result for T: 70.6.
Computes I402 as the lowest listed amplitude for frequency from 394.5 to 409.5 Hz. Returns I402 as 72.1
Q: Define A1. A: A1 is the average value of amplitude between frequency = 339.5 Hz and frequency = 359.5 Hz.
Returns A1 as 45.4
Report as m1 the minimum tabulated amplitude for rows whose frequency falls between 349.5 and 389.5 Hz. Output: 24.3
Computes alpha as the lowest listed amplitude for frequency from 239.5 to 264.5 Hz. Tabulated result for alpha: 65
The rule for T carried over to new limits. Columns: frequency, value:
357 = 28.3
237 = 65.7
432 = 71.6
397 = 80.4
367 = 36.9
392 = 79.3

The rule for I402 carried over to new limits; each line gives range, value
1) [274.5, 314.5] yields 58.2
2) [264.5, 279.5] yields 68.2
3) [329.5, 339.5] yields 71.4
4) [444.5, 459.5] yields 77.7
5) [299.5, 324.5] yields 68.4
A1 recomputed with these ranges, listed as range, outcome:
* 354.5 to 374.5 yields 34.8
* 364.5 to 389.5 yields 60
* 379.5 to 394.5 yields 75.2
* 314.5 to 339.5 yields 71.3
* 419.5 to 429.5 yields 76.8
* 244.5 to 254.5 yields 69.2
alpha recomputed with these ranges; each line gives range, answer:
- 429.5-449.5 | 70.6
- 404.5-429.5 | 71.9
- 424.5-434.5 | 71.6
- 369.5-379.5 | 49.5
